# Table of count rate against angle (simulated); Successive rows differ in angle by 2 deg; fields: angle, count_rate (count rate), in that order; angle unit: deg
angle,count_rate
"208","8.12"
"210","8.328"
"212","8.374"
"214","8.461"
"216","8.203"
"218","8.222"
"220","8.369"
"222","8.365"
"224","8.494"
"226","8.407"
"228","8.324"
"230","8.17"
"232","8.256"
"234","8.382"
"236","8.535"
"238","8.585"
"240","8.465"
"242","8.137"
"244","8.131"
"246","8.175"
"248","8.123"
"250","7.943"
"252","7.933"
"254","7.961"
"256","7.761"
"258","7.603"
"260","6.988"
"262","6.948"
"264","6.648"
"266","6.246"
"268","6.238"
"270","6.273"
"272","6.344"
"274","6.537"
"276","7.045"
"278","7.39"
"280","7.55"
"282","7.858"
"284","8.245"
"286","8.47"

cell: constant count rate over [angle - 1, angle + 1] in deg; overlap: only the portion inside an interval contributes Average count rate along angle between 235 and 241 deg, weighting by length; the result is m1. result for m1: 8.53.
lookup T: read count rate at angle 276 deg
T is 7.045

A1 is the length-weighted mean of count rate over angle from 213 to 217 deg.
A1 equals 8.33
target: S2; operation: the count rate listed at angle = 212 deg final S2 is 8.374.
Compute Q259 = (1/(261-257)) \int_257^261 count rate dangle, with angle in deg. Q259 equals 7.3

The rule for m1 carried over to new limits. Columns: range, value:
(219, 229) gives 8.39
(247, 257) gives 7.94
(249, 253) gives 7.94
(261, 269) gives 6.52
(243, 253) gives 8.06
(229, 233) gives 8.21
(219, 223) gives 8.37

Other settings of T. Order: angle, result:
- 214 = 8.461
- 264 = 6.648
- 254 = 7.961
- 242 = 8.137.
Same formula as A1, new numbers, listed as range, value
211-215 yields 8.42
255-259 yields 7.68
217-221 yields 8.3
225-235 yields 8.31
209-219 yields 8.32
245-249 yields 8.15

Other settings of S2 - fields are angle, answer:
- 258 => 7.603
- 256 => 7.761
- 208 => 8.12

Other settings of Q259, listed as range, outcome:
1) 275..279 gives 7.22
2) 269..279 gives 6.72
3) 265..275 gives 6.33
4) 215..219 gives 8.21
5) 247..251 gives 8.03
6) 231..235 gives 8.32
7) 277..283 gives 7.6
